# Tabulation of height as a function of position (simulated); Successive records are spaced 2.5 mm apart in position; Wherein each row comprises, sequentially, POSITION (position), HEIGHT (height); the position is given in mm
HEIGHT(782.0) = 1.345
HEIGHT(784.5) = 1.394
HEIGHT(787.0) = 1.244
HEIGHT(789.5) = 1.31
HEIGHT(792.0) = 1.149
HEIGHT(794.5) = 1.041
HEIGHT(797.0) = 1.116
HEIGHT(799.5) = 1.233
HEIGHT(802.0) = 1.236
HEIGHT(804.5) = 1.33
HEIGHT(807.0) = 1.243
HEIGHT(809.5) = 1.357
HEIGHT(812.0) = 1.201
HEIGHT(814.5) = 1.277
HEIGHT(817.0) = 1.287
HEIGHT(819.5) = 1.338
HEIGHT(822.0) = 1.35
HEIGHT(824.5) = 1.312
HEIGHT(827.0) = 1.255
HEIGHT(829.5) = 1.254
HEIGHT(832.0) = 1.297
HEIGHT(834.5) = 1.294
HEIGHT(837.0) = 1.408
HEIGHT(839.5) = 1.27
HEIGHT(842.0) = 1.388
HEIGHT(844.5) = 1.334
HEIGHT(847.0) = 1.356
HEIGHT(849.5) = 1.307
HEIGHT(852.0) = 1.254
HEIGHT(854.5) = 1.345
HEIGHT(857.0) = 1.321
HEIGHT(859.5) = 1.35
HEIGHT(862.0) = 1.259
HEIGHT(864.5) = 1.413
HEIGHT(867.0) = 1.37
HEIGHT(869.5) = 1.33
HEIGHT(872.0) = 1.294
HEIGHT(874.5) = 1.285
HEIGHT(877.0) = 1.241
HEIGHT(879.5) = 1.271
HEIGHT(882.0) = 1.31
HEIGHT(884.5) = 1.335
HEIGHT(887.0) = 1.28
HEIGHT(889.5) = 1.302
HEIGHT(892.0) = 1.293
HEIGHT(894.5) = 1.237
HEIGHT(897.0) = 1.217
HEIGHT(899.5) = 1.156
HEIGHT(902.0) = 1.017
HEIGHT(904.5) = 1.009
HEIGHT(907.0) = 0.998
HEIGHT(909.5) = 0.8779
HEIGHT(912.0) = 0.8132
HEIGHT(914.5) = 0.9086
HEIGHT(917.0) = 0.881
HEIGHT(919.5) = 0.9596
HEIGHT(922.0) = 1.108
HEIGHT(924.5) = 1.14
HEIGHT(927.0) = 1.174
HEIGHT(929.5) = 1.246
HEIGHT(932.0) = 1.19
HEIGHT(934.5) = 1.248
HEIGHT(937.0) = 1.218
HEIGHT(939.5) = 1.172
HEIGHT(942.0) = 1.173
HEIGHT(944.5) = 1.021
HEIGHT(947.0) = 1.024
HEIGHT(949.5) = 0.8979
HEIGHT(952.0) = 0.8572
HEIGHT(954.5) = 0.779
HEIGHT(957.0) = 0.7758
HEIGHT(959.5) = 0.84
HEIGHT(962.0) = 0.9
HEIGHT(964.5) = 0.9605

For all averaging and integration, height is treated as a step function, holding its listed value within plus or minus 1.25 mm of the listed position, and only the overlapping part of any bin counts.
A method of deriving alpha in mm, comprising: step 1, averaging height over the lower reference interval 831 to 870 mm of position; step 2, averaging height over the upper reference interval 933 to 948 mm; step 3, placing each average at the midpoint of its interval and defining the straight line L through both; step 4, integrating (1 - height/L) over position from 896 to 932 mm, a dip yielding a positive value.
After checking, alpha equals 4.8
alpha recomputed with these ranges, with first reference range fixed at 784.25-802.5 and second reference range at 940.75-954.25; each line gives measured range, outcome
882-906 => -3.4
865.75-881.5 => -3.1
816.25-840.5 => -3.2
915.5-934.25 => -1.7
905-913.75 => 1.1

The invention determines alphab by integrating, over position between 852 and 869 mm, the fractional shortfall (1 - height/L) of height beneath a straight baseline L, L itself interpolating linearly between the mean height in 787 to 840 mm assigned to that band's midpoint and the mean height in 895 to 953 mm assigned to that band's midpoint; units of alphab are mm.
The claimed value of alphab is -2.3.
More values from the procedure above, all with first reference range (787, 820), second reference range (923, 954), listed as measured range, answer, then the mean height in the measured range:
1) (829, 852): -2.3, 1.32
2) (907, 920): 2.7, 0.895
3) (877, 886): -1.0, 1.3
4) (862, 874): -1.7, 1.34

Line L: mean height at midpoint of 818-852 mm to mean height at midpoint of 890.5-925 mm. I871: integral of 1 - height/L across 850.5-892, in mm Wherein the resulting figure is -4.6 mm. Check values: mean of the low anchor 1.32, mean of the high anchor 1.04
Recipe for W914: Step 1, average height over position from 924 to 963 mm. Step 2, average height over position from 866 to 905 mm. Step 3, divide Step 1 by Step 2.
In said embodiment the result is 0.83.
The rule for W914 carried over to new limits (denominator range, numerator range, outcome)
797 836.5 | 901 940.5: 0.83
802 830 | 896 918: 0.76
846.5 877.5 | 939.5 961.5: 0.71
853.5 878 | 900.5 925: 0.73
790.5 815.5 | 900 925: 0.80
